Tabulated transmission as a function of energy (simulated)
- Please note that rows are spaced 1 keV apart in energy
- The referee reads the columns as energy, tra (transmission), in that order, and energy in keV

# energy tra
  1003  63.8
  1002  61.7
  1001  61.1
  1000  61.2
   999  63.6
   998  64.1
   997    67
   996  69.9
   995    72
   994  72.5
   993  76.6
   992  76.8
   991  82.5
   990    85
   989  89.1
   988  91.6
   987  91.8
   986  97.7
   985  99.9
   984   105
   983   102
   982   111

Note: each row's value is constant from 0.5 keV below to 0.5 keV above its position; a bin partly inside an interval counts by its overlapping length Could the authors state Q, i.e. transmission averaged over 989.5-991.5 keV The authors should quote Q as 83.8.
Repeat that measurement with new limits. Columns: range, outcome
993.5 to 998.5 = 69.1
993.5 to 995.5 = 72.2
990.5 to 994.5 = 77.1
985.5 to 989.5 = 92.5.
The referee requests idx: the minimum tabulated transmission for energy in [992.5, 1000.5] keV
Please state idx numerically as 61.2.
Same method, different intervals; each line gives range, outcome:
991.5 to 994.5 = 72.5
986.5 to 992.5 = 76.8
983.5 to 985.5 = 99.9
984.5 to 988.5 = 91.6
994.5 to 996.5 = 69.9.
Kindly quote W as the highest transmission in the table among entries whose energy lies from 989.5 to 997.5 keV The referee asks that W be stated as 85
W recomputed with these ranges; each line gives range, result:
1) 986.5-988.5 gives 91.8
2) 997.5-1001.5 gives 64.1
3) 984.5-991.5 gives 99.9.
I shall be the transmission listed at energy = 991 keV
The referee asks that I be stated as 82.5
